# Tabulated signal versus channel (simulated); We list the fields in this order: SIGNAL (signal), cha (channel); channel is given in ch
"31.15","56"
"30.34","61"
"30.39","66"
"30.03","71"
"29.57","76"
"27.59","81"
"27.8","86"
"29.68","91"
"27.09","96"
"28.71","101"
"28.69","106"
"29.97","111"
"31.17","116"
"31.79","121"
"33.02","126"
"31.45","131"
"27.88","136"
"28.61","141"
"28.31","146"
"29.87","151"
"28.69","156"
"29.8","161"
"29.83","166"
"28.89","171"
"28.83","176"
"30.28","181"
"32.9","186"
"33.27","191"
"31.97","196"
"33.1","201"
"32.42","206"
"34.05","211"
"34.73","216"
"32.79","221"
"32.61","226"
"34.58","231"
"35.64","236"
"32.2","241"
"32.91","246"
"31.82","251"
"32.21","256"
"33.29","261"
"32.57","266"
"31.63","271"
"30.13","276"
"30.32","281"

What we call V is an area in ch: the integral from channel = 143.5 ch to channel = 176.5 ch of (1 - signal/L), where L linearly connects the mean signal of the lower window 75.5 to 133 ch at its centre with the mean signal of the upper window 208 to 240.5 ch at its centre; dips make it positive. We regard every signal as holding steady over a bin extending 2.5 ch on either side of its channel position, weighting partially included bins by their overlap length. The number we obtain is 2.57 ch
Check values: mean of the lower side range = 29.7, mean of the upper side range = 33.9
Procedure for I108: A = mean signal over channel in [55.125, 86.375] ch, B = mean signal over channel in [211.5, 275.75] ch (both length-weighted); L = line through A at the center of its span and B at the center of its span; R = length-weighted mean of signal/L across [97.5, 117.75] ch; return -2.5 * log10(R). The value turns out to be 0.03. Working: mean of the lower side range 29.6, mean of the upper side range 33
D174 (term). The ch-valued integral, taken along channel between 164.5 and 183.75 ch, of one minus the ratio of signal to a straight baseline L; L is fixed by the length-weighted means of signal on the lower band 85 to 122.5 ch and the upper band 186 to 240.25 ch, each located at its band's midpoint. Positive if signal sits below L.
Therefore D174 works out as 1.5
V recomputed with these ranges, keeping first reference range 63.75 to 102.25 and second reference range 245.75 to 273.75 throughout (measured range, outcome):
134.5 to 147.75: 0.8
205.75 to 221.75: -1.2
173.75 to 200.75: -0.6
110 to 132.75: -1.5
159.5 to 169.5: 0.2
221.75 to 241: -1.3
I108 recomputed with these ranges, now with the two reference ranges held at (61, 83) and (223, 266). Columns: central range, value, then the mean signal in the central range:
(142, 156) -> 0.08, 29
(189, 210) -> -0.02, 32.8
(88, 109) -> 0.06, 28.6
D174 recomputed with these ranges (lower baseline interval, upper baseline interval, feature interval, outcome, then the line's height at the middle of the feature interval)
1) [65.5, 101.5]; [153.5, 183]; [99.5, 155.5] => -1.6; 29.1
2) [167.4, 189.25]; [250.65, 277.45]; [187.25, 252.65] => -4.4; 31.1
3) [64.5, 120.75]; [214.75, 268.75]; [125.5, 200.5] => 2.1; 31.1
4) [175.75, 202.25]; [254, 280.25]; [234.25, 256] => -0.7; 31.9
